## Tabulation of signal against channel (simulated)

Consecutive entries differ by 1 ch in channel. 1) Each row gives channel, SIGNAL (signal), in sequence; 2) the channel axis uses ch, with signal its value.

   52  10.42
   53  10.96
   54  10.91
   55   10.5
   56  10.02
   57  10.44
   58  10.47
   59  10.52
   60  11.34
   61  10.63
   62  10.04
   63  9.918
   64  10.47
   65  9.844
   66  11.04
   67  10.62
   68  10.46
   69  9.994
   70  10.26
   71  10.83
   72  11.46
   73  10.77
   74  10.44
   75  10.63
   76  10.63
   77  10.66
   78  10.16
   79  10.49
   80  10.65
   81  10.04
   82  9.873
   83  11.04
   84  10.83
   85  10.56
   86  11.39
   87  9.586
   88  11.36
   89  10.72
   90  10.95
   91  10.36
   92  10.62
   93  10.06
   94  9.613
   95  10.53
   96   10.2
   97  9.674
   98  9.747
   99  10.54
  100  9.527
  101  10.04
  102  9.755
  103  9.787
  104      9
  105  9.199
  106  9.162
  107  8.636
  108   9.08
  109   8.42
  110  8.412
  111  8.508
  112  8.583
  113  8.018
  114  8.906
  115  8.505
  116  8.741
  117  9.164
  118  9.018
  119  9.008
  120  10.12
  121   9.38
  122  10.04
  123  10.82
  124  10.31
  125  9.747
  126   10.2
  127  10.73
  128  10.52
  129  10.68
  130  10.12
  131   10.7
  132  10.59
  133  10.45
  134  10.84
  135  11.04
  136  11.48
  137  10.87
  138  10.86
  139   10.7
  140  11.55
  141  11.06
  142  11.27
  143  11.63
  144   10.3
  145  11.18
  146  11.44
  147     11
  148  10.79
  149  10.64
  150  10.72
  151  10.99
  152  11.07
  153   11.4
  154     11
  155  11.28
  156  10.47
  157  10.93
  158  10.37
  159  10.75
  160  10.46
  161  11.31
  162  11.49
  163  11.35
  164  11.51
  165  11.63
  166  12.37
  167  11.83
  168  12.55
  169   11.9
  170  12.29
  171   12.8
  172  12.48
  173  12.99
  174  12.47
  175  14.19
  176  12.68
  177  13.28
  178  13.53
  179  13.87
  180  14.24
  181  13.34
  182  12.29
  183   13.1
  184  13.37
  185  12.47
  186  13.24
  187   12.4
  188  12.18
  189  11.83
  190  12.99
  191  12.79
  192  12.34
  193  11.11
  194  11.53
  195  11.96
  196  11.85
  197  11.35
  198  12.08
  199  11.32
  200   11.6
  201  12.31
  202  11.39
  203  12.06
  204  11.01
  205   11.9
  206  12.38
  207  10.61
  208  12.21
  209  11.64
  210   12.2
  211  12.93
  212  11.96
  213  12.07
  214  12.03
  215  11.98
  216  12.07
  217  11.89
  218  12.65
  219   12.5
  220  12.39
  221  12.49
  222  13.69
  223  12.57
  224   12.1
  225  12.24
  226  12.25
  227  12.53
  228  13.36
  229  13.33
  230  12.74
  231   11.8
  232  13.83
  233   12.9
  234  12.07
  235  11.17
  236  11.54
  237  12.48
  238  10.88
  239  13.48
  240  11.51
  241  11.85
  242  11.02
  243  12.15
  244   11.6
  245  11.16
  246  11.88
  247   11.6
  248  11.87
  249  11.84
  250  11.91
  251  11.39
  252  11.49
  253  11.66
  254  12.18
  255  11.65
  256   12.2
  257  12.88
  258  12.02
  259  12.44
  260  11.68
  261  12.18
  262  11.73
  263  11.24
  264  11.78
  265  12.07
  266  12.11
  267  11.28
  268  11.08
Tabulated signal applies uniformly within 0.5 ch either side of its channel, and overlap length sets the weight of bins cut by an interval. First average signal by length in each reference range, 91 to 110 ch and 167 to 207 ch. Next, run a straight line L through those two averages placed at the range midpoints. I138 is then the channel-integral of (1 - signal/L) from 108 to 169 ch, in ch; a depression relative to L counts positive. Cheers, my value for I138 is 2.1 ch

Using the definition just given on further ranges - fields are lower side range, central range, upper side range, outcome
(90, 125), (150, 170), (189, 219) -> -0.9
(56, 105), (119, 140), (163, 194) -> 1.8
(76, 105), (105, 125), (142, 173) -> 2.9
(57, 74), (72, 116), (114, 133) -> 1.4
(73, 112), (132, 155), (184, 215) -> -0.1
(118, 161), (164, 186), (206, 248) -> -3.0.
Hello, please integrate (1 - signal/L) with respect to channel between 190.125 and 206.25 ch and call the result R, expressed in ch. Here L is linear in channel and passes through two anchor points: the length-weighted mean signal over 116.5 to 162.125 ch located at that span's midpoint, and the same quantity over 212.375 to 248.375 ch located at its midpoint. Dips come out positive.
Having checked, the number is -0.23 ch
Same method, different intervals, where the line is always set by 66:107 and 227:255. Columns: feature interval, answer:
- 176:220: -2.83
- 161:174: -1.02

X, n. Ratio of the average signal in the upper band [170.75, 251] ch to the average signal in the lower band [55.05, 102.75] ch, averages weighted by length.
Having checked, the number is 1.18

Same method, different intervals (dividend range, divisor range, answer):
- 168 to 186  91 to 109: 1.34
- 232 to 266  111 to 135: 1.22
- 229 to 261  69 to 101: 1.15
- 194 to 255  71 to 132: 1.21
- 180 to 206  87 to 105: 1.21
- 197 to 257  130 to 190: 1.03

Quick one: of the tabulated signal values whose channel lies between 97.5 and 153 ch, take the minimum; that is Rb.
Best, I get 8.018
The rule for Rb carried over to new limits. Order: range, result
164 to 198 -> 11.11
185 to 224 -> 10.61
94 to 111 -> 8.412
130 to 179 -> 10.12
